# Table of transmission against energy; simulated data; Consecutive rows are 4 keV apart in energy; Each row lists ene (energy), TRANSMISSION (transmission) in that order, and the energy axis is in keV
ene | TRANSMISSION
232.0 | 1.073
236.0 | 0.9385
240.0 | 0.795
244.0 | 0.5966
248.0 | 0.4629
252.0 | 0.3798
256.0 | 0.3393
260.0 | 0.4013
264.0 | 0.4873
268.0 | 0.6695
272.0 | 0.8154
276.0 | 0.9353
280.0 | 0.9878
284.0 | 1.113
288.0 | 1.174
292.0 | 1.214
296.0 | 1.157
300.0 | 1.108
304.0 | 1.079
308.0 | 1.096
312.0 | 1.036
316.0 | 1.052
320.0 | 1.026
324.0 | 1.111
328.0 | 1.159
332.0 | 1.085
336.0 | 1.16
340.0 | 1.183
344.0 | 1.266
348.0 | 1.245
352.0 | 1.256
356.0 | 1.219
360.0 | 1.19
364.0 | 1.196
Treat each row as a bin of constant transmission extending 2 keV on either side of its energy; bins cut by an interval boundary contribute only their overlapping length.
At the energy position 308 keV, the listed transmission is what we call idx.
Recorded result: 1.096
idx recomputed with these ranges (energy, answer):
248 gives 0.4629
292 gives 1.214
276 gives 0.9353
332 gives 1.085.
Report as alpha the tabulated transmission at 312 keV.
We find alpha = 1.036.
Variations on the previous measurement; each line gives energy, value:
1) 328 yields 1.159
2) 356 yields 1.219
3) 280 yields 0.9878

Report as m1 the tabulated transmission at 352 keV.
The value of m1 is 1.256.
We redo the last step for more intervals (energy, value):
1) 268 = 0.6695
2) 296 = 1.157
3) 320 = 1.026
